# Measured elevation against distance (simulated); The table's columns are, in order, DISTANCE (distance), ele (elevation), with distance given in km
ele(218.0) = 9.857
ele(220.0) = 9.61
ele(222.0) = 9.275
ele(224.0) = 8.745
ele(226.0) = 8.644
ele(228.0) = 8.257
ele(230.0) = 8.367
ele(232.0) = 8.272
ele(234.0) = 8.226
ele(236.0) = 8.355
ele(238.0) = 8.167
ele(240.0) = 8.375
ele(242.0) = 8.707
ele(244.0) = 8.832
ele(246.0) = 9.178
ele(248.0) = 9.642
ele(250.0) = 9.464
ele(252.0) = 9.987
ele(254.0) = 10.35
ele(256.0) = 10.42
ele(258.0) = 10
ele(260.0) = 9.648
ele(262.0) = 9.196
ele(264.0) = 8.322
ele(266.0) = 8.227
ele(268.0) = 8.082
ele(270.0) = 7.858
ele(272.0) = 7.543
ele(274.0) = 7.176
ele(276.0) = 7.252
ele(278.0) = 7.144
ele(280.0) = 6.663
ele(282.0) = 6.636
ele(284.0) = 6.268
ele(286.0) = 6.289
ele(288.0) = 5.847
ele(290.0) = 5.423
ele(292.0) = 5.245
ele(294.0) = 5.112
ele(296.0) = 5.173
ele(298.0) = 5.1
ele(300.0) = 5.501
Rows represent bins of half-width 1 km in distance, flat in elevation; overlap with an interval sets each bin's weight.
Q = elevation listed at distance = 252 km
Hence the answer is 9.987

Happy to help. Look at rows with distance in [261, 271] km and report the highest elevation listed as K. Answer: 9.196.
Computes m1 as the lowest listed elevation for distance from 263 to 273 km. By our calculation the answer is 7.543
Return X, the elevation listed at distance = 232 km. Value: 8.272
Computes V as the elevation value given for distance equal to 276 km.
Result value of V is 7.252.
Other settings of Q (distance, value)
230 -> 8.367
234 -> 8.226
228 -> 8.257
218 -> 9.857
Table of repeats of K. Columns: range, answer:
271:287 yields 7.543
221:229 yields 9.275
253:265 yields 10.42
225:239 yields 8.644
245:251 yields 9.642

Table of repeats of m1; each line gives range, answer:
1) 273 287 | 6.268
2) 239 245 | 8.375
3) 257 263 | 9.196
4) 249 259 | 9.464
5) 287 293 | 5.245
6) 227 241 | 8.167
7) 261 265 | 8.322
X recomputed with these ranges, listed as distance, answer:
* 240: 8.375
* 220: 9.61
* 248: 9.642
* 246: 9.178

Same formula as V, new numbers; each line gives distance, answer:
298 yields 5.1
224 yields 8.745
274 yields 7.176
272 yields 7.543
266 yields 8.227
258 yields 10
